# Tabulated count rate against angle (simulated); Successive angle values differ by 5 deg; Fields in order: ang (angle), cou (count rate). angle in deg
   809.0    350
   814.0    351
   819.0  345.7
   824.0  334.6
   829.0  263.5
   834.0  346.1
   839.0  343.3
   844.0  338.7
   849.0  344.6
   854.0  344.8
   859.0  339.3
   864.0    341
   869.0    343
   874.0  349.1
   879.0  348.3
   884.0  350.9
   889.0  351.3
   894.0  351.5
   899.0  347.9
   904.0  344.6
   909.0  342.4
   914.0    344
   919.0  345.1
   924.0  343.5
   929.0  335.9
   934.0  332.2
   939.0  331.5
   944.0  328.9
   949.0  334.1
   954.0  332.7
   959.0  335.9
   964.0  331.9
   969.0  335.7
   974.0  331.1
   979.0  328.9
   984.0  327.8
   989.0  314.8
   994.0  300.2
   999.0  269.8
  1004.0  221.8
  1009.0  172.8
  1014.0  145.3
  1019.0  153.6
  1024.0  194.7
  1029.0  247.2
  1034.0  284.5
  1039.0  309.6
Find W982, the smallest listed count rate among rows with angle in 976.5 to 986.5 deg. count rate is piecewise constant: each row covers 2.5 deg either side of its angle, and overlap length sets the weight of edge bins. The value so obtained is 327.8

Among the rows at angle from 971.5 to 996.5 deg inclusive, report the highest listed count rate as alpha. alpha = 331.1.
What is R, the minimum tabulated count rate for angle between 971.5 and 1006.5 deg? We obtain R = 221.8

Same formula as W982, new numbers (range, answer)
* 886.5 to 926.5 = 342.4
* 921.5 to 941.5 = 331.5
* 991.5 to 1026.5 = 145.3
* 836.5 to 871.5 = 338.7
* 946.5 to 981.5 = 328.9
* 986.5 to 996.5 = 300.2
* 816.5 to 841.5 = 263.5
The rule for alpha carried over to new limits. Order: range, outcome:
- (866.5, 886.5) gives 350.9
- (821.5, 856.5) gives 346.1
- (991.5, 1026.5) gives 300.2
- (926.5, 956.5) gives 335.9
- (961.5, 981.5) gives 335.7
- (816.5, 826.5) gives 345.7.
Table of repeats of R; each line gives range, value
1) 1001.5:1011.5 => 172.8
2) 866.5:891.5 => 343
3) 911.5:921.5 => 344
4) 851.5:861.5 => 339.3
